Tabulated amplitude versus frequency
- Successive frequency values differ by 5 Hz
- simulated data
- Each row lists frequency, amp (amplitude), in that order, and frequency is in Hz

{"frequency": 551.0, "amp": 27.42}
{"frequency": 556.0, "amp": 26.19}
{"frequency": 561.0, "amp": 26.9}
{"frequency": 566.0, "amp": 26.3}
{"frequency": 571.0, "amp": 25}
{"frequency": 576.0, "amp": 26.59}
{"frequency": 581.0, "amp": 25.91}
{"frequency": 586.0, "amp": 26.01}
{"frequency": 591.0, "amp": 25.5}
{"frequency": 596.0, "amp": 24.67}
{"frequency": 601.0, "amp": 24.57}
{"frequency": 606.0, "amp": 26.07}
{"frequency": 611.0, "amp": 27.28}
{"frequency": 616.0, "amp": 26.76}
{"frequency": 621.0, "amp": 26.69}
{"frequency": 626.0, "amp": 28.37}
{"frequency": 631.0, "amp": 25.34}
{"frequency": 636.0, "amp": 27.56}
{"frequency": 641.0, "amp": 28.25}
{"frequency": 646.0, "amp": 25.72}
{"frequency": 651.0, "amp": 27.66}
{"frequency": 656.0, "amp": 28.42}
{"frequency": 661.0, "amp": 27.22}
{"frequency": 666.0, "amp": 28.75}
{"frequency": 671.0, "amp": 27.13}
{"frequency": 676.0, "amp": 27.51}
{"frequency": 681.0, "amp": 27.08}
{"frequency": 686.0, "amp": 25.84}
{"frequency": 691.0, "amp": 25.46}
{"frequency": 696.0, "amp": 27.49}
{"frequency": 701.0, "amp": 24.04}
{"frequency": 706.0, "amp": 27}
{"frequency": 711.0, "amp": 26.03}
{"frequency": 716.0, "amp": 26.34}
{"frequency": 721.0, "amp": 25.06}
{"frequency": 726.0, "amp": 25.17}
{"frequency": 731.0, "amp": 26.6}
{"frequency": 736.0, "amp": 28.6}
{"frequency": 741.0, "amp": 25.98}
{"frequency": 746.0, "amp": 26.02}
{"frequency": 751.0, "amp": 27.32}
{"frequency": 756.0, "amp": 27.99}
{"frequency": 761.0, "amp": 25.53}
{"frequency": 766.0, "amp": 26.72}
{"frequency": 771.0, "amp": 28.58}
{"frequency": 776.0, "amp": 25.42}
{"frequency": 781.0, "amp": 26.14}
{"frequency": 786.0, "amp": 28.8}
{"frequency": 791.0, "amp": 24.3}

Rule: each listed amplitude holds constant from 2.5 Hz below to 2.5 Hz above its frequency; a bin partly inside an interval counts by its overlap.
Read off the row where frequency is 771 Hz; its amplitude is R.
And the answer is 28.58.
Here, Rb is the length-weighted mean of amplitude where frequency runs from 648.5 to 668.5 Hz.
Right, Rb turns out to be 28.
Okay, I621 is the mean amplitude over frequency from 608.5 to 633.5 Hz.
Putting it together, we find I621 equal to 26.9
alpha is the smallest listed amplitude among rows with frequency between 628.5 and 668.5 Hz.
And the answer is 25.34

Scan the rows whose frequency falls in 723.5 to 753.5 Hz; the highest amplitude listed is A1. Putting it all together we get 28.6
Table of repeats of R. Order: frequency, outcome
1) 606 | 26.07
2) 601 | 24.57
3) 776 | 25.42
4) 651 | 27.66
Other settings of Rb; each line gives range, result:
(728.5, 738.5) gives 27.6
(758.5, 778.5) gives 26.6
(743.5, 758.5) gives 27.1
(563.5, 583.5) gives 25.9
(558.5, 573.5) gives 26.1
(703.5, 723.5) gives 26.1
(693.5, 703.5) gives 25.8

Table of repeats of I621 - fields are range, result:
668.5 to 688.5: 26.9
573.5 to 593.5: 26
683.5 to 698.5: 26.3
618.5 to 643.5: 27.2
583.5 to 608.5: 25.4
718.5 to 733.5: 25.6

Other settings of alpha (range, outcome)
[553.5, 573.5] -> 25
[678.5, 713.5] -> 24.04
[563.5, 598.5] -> 24.67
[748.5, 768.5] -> 25.53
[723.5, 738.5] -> 25.17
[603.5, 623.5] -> 26.07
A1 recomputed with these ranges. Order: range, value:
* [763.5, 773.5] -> 28.58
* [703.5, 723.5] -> 27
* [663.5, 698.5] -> 28.75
